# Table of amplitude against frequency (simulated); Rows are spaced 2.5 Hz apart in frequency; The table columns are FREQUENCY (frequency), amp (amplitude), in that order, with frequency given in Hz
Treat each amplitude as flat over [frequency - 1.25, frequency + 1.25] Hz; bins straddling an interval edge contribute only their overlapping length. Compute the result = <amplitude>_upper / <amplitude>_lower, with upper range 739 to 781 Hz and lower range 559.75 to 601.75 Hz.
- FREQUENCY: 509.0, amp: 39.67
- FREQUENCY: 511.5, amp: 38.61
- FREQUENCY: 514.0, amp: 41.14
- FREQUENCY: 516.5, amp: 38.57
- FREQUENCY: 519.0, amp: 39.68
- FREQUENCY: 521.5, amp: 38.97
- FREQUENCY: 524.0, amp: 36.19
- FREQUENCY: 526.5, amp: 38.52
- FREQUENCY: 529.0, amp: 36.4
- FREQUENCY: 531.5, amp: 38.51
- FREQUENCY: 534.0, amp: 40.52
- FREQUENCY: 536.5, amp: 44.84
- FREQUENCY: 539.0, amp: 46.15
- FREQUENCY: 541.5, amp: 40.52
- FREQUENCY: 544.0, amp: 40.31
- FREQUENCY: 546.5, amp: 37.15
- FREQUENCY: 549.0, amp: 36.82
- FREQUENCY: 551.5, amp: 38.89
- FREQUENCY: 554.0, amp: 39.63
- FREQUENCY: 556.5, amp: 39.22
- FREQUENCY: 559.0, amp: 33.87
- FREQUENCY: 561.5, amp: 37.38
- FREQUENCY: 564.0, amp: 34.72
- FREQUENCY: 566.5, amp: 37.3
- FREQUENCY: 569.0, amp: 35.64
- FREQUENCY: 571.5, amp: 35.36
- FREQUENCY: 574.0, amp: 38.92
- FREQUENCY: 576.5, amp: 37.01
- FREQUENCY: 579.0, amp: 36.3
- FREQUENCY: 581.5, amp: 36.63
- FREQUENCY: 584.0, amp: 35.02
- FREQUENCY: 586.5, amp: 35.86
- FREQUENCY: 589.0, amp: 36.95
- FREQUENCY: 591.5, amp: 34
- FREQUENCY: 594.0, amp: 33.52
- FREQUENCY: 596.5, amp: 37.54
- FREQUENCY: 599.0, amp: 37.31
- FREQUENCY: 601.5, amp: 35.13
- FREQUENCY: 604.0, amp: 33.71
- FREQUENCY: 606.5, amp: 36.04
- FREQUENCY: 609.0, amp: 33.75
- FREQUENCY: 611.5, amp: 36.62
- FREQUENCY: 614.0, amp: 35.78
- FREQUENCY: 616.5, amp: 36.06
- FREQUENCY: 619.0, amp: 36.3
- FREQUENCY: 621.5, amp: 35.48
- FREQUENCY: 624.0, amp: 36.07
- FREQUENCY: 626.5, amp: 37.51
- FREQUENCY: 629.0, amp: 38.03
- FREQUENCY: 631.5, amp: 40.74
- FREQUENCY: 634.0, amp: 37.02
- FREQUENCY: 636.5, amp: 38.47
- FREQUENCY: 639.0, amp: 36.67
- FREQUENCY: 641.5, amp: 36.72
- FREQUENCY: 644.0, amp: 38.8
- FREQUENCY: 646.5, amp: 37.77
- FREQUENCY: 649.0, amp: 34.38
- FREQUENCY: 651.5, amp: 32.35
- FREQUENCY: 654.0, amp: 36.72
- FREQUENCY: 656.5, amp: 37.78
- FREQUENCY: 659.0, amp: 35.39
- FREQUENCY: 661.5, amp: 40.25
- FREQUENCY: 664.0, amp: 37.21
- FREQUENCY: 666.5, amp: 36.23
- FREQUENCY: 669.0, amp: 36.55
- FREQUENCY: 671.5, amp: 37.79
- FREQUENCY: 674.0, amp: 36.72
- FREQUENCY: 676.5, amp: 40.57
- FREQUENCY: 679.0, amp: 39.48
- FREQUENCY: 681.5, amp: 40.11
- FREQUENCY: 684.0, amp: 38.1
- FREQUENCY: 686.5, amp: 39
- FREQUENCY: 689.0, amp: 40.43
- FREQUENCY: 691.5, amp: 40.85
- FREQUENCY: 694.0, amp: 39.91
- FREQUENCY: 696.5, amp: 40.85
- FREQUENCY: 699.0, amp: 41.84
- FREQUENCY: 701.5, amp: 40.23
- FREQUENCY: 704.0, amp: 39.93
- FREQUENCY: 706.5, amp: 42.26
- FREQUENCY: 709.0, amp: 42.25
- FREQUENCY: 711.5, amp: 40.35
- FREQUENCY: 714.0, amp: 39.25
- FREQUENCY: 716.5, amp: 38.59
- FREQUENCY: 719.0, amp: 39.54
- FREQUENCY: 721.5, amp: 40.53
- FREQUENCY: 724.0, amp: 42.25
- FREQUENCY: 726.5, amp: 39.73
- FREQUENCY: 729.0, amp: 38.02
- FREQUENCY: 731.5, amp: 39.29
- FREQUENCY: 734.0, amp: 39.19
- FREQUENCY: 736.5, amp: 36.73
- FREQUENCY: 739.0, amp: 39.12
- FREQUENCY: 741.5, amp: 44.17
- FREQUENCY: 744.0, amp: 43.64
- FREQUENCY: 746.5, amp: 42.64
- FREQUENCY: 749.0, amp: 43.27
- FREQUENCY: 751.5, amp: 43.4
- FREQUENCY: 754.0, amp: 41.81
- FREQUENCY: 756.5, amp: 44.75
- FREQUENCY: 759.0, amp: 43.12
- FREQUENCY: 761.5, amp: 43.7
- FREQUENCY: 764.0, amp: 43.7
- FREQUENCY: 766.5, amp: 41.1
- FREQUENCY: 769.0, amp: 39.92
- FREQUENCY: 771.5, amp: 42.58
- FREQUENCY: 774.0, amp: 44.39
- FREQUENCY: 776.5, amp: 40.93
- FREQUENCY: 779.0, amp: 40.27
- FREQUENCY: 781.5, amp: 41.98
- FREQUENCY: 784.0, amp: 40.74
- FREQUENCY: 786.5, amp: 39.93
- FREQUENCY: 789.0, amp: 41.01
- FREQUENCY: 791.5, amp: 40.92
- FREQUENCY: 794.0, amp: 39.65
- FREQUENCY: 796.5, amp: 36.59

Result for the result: 1.18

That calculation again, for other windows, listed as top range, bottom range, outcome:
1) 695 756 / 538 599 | 1.10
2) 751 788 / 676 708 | 1.05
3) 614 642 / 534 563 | 0.94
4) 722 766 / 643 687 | 1.11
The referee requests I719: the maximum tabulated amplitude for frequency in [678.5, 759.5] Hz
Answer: 44.75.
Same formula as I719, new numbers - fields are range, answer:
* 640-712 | 42.26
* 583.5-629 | 38.03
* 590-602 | 37.54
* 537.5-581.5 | 46.15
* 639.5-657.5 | 38.8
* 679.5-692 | 40.85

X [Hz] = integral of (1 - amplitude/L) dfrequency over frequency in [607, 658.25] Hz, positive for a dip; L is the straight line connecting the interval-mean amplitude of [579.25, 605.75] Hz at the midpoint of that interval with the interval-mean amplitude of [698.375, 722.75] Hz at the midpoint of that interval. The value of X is 0.8 Hz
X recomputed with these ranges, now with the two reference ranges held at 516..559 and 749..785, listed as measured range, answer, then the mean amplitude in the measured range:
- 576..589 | 1.2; 36.2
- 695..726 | 0.7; 40.6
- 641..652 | 1.2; 36.2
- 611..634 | 2.0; 37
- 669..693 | 1.2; 39.1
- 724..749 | 0.9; 40.5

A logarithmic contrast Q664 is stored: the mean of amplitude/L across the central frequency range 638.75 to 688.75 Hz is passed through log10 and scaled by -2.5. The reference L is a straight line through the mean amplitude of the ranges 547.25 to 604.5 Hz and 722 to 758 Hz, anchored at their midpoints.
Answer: 0.043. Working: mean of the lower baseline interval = 36.4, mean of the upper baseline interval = 41.3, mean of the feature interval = 37.5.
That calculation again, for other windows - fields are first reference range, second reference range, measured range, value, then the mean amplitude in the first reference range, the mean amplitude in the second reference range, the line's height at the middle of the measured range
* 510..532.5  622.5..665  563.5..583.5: 0.04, 38.5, 37.2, 37.9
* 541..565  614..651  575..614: 0.05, 37.8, 37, 37.4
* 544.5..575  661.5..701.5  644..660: 0.08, 37.1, 39.1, 38.6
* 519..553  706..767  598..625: 0.13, 39.5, 41.3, 40.2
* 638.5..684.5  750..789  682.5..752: -0.02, 37.3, 42.1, 39.8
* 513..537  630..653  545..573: 0.05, 39.1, 37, 38.5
